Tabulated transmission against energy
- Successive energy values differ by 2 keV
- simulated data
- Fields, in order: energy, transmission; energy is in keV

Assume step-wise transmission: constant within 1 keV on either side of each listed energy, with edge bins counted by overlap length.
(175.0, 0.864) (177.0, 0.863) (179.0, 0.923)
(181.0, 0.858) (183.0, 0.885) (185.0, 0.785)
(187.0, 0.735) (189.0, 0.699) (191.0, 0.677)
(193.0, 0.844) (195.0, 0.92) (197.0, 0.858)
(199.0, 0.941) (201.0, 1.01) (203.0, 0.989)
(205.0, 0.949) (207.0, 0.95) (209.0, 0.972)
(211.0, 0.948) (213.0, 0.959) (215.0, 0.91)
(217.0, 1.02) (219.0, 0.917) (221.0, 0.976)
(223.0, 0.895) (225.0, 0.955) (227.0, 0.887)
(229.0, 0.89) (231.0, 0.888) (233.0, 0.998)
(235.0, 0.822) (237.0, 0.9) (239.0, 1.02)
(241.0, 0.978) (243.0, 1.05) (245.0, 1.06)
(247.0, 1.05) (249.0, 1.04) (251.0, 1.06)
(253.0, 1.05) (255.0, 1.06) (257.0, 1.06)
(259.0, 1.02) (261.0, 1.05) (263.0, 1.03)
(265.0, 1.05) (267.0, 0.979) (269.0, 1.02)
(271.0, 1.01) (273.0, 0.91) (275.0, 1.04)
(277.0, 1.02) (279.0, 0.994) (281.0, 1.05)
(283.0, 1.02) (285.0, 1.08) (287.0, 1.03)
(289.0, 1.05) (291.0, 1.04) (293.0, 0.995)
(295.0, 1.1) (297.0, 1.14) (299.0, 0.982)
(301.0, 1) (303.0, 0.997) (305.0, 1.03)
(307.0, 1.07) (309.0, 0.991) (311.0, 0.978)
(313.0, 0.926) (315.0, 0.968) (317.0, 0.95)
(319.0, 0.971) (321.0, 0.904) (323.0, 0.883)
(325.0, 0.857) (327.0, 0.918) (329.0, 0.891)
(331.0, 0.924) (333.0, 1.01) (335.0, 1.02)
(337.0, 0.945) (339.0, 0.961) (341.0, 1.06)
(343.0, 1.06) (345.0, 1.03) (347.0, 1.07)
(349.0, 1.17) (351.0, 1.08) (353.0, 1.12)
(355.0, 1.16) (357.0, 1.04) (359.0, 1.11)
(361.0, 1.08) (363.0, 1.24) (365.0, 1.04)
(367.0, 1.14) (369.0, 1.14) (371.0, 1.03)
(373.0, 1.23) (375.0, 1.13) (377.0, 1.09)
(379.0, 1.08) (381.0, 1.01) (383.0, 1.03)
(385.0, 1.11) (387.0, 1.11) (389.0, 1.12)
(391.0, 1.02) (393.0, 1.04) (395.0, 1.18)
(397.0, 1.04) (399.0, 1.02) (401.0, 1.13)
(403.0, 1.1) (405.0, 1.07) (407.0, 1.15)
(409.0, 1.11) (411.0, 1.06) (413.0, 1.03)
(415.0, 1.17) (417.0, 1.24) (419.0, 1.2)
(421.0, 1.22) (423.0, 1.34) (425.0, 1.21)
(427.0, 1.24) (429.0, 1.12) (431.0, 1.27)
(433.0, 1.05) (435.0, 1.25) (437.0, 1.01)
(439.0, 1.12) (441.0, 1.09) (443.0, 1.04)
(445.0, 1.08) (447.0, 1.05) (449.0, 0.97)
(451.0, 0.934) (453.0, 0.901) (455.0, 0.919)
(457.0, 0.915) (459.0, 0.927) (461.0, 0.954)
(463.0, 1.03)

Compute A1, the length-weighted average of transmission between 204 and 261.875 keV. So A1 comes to 0.977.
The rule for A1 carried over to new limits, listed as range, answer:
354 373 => 1.12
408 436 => 1.18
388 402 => 1.08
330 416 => 1.08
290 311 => 1.03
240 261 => 1.04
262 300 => 1.03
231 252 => 0.993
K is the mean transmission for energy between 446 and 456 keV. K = 0.955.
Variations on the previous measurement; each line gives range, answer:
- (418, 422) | 1.21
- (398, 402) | 1.07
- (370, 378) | 1.12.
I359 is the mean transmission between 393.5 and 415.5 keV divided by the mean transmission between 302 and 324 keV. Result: 1.1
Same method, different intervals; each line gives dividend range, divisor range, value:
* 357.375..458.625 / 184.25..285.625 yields 1.14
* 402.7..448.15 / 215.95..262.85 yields 1.16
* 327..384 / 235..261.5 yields 1.04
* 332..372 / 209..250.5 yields 1.12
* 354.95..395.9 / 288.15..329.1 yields 1.12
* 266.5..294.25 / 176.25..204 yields 1.19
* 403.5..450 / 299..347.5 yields 1.16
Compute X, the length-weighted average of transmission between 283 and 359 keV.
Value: 1.01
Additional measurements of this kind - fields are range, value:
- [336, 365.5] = 1.08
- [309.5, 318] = 0.958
